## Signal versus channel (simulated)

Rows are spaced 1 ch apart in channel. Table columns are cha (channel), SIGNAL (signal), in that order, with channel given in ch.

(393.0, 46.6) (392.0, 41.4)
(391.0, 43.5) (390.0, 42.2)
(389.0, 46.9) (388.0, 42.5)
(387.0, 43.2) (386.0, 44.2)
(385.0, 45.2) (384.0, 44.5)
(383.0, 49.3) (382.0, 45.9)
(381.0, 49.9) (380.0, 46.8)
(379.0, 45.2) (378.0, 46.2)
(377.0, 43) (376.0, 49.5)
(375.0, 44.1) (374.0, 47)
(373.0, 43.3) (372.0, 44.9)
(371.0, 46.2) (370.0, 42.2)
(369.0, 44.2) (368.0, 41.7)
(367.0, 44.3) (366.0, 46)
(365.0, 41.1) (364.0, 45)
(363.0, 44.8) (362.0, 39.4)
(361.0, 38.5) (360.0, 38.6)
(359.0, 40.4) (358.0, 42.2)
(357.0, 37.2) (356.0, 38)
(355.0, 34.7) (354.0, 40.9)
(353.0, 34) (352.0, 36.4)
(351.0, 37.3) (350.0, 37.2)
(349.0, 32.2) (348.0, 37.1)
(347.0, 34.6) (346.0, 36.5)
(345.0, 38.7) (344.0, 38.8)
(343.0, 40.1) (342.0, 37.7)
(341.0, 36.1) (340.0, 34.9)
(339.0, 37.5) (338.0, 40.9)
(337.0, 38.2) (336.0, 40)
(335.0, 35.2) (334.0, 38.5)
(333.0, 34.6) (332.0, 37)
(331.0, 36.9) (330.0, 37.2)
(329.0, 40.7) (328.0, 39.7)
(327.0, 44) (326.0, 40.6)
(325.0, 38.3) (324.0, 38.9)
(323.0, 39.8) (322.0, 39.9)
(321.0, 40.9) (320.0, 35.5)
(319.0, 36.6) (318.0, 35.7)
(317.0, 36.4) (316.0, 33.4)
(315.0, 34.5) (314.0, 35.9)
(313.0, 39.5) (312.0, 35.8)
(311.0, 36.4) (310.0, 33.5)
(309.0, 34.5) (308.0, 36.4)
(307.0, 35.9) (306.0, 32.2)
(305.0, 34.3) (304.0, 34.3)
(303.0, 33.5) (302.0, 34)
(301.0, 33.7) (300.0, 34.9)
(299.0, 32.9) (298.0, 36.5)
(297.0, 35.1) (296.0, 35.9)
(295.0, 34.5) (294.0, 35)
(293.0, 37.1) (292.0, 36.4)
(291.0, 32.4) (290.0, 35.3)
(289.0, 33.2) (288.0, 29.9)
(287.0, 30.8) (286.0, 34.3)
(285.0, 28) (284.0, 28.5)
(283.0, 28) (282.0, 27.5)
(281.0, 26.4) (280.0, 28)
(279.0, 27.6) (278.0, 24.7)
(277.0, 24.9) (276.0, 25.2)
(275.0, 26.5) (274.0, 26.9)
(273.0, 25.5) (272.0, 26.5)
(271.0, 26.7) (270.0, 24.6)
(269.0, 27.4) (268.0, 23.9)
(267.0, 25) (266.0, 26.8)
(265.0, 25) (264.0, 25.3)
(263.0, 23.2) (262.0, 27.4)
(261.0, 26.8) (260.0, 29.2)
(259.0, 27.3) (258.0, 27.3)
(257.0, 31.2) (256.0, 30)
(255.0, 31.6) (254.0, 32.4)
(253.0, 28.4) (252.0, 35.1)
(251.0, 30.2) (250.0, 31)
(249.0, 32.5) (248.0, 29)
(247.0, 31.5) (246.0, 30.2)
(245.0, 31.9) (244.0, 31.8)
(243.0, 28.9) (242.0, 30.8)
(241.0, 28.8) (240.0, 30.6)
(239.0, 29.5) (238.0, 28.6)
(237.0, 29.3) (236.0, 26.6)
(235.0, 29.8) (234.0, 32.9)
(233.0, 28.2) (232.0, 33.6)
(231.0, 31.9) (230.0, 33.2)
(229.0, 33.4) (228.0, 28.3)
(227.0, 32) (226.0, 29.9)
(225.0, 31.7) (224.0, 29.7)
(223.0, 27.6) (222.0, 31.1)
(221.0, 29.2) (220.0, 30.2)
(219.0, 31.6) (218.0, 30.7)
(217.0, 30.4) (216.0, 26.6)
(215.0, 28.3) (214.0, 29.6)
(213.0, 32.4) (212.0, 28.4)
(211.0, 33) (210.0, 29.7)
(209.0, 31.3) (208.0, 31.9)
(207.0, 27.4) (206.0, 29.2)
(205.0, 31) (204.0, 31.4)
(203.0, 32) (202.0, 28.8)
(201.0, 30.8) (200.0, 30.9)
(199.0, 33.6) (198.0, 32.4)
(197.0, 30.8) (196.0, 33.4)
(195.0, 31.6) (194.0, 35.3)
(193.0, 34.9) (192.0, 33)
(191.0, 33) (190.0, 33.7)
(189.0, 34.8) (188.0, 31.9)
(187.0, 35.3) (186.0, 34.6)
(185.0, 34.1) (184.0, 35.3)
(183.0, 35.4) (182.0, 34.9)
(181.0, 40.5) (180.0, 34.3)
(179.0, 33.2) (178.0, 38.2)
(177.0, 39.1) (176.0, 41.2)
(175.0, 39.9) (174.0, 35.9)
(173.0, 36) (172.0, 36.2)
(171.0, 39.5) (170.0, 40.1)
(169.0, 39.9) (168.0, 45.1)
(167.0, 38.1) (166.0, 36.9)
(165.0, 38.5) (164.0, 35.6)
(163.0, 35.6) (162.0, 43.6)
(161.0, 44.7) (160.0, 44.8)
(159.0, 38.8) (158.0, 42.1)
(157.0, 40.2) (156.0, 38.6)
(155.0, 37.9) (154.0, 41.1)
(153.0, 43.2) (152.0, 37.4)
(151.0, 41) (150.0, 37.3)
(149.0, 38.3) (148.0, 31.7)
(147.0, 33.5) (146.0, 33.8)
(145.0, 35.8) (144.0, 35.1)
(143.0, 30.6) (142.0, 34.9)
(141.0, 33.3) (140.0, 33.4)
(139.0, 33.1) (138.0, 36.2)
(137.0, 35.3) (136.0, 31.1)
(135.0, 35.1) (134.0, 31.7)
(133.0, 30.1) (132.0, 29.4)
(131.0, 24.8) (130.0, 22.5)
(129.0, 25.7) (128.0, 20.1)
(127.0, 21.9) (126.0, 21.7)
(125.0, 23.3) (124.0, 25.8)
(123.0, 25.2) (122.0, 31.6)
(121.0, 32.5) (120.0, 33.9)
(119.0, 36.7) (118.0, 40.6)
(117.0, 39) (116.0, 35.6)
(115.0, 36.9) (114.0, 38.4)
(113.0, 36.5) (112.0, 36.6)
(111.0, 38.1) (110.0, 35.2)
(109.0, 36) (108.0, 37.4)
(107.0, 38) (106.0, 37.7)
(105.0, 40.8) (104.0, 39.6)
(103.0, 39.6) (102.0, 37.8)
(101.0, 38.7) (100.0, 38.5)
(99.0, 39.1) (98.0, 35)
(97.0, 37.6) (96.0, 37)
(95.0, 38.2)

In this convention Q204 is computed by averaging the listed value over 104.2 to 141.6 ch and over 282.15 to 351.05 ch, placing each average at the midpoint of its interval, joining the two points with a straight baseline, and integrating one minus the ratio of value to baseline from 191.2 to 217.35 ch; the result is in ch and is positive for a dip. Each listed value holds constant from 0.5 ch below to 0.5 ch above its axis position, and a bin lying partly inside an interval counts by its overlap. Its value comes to 2.2 ch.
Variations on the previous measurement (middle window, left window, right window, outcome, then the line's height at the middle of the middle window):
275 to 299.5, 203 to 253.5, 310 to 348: 2.57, 34.7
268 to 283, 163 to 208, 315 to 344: 4.30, 36.8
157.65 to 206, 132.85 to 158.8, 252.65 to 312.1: -2.03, 34.5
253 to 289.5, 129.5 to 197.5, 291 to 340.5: 8.81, 36.4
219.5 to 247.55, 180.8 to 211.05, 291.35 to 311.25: 2.56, 33.4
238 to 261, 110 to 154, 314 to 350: 3.46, 35.7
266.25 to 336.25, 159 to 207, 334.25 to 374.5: 9.19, 38.4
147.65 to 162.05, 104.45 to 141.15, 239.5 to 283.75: -3.92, 31.5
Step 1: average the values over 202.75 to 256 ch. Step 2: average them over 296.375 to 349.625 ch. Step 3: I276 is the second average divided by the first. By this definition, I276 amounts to 1.2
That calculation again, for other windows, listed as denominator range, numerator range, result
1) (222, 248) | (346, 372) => 1.31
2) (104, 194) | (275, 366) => 1.01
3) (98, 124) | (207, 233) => 0.83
